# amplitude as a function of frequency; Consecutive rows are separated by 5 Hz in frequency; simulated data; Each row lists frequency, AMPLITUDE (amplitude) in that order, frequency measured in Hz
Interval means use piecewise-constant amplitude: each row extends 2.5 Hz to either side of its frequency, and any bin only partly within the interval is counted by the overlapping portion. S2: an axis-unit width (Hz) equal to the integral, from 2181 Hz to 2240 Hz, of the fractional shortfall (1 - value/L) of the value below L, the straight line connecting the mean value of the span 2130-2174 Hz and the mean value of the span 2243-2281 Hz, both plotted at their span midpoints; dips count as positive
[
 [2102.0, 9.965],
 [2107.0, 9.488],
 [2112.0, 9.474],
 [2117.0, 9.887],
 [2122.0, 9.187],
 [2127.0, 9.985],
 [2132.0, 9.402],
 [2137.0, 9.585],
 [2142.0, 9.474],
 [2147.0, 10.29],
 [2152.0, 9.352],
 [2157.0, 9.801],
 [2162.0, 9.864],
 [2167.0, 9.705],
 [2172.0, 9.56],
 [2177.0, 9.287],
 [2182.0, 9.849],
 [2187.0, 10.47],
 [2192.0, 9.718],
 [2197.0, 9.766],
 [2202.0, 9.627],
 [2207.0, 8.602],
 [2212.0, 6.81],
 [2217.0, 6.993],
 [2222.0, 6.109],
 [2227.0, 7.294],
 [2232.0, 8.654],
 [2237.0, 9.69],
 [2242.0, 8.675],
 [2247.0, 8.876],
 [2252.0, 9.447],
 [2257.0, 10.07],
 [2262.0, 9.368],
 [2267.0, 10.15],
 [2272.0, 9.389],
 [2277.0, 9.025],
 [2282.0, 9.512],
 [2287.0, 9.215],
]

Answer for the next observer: 5.9 Hz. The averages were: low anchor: 9.67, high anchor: 9.44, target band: 8.6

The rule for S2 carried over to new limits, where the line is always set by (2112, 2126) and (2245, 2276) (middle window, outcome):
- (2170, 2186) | -0.15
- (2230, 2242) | 0.57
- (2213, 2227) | 4.16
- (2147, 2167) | -0.40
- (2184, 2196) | -0.61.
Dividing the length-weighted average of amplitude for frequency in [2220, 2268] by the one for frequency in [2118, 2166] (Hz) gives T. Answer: 0.9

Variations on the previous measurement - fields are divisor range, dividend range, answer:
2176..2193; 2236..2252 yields 0.92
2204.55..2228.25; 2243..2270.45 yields 1.33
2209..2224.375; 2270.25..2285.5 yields 1.39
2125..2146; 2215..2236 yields 0.77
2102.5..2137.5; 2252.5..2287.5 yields 0.99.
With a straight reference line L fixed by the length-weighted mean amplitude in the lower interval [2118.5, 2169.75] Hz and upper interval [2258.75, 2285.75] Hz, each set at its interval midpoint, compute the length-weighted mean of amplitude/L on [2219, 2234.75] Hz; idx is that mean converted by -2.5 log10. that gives 0.28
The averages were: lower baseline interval 9.67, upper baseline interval 9.49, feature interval 7.38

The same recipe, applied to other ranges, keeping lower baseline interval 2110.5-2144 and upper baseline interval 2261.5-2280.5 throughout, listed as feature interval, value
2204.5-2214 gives 0.224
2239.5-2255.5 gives 0.052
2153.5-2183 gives -0.012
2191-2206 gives -0.006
